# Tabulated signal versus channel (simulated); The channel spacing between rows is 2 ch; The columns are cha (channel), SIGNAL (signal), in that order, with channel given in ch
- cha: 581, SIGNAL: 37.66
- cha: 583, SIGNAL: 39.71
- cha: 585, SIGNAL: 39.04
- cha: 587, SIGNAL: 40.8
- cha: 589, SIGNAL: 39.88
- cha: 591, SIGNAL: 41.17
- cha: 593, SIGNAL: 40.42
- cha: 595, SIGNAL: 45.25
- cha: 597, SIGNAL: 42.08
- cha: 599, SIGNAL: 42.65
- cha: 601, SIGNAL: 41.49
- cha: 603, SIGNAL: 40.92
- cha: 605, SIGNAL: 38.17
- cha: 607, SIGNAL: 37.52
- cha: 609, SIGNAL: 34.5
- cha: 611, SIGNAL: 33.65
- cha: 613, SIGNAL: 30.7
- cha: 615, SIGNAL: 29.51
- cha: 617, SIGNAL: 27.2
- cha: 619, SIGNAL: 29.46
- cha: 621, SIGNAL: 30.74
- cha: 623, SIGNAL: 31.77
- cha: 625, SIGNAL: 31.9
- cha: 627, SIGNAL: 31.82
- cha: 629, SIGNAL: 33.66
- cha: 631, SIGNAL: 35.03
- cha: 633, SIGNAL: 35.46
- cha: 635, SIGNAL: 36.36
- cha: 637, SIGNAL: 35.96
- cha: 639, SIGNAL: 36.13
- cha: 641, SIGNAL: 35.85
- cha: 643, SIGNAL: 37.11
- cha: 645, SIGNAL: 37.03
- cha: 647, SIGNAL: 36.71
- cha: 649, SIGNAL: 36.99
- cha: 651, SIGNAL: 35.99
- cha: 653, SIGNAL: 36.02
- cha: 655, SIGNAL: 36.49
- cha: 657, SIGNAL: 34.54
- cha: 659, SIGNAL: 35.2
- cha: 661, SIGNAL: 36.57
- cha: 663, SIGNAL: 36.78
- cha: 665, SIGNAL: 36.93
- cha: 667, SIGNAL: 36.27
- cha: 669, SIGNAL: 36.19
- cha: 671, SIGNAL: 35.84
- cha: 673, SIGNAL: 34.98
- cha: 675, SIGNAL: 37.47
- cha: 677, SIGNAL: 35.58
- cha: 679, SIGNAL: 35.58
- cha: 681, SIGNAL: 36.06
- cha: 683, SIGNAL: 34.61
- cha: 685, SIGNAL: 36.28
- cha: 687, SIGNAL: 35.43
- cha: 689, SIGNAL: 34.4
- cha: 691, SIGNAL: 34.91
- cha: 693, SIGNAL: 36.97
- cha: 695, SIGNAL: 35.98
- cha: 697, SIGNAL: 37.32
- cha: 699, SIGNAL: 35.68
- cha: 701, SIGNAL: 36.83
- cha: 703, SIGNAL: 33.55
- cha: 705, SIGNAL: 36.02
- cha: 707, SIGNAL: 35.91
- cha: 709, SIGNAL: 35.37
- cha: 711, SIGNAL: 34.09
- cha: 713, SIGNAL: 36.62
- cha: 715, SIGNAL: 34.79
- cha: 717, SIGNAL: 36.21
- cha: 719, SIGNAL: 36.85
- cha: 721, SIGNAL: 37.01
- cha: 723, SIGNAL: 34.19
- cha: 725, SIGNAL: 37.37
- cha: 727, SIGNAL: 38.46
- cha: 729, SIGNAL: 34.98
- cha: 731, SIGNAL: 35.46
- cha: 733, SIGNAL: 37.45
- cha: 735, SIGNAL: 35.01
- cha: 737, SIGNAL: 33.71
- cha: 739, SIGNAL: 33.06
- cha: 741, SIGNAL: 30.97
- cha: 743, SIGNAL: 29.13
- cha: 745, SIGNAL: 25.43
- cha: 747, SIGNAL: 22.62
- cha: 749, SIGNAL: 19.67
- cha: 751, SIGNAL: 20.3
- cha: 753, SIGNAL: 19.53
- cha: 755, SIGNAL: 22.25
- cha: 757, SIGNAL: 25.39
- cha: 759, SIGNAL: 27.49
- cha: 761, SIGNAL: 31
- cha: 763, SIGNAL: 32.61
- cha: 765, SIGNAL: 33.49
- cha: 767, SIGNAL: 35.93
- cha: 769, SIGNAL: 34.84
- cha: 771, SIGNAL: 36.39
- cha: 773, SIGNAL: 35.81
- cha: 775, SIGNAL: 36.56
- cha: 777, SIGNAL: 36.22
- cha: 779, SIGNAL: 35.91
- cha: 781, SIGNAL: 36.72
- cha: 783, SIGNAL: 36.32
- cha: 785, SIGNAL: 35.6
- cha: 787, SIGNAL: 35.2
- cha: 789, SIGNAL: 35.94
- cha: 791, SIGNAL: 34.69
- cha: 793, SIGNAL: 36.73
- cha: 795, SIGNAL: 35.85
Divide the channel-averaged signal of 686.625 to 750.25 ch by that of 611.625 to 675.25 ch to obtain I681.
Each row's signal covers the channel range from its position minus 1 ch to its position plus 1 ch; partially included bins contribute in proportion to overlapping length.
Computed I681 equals 0.98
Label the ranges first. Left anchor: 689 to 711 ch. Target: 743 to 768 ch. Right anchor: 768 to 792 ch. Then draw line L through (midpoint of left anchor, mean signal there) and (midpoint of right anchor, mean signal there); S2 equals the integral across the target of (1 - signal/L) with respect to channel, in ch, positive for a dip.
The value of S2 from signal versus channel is 6.6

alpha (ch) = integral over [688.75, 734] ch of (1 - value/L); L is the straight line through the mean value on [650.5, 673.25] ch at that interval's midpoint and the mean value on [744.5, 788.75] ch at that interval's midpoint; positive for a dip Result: -3.2 ch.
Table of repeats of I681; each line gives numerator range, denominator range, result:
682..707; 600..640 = 1.05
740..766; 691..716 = 0.73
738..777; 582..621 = 0.78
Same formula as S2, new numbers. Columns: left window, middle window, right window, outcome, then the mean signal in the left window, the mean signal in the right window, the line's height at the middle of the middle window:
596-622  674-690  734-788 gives -1.2 ch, 35.3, 31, 33.2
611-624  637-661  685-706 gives -2.8 ch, 30.2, 35.7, 32.4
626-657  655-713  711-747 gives -1.4 ch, 35.7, 34.2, 35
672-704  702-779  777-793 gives 7.2 ch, 35.7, 35.9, 35.8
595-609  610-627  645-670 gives 3.7 ch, 40.4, 36.3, 39.2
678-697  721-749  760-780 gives 2.1 ch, 35.7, 34.9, 35.2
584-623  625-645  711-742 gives 0.8 ch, 37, 35.4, 36.6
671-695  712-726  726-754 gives -1.9 ch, 35.7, 29.7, 31.9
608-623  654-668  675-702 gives -0.9 ch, 30.9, 35.9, 34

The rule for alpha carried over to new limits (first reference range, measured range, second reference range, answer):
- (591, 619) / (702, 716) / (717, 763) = -1.39 ch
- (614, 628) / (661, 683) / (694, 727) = -1.70 ch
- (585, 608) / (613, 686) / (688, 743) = 6.71 ch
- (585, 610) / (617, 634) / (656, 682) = 2.84 ch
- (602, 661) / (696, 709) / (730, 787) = -1.22 ch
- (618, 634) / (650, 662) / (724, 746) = -1.09 ch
